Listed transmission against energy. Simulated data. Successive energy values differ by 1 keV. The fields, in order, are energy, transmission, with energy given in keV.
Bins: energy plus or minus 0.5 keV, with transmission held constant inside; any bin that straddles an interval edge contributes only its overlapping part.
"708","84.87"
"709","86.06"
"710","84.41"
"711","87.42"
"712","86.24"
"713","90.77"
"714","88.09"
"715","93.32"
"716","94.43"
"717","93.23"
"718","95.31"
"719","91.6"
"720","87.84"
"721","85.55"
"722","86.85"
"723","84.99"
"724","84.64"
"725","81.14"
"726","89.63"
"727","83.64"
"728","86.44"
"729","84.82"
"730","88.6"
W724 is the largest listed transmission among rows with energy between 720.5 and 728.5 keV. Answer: 89.63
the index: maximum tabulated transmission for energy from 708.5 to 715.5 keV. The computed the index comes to 93.32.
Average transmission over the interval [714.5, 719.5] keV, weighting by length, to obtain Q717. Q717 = 93.6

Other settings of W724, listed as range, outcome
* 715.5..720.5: 95.31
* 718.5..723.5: 91.6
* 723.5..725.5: 84.64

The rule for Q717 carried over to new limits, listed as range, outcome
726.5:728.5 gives 85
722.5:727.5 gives 84.8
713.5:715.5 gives 90.7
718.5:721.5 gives 88.3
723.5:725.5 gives 82.9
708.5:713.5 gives 87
